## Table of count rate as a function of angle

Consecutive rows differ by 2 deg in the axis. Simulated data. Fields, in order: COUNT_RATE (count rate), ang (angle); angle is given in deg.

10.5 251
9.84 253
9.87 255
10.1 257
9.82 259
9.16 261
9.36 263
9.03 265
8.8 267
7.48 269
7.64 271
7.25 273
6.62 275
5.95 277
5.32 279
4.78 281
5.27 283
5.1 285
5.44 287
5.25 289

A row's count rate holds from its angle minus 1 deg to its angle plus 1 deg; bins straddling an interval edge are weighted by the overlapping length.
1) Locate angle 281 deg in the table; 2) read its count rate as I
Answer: 4.78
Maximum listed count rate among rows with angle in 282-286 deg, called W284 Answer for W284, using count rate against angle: 5.27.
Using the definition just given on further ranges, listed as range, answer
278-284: 5.32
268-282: 7.64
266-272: 8.8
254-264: 10.1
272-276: 7.25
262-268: 9.36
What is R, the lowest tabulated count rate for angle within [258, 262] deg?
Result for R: 9.16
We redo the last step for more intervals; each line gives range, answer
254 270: 7.48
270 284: 4.78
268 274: 7.25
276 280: 5.32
